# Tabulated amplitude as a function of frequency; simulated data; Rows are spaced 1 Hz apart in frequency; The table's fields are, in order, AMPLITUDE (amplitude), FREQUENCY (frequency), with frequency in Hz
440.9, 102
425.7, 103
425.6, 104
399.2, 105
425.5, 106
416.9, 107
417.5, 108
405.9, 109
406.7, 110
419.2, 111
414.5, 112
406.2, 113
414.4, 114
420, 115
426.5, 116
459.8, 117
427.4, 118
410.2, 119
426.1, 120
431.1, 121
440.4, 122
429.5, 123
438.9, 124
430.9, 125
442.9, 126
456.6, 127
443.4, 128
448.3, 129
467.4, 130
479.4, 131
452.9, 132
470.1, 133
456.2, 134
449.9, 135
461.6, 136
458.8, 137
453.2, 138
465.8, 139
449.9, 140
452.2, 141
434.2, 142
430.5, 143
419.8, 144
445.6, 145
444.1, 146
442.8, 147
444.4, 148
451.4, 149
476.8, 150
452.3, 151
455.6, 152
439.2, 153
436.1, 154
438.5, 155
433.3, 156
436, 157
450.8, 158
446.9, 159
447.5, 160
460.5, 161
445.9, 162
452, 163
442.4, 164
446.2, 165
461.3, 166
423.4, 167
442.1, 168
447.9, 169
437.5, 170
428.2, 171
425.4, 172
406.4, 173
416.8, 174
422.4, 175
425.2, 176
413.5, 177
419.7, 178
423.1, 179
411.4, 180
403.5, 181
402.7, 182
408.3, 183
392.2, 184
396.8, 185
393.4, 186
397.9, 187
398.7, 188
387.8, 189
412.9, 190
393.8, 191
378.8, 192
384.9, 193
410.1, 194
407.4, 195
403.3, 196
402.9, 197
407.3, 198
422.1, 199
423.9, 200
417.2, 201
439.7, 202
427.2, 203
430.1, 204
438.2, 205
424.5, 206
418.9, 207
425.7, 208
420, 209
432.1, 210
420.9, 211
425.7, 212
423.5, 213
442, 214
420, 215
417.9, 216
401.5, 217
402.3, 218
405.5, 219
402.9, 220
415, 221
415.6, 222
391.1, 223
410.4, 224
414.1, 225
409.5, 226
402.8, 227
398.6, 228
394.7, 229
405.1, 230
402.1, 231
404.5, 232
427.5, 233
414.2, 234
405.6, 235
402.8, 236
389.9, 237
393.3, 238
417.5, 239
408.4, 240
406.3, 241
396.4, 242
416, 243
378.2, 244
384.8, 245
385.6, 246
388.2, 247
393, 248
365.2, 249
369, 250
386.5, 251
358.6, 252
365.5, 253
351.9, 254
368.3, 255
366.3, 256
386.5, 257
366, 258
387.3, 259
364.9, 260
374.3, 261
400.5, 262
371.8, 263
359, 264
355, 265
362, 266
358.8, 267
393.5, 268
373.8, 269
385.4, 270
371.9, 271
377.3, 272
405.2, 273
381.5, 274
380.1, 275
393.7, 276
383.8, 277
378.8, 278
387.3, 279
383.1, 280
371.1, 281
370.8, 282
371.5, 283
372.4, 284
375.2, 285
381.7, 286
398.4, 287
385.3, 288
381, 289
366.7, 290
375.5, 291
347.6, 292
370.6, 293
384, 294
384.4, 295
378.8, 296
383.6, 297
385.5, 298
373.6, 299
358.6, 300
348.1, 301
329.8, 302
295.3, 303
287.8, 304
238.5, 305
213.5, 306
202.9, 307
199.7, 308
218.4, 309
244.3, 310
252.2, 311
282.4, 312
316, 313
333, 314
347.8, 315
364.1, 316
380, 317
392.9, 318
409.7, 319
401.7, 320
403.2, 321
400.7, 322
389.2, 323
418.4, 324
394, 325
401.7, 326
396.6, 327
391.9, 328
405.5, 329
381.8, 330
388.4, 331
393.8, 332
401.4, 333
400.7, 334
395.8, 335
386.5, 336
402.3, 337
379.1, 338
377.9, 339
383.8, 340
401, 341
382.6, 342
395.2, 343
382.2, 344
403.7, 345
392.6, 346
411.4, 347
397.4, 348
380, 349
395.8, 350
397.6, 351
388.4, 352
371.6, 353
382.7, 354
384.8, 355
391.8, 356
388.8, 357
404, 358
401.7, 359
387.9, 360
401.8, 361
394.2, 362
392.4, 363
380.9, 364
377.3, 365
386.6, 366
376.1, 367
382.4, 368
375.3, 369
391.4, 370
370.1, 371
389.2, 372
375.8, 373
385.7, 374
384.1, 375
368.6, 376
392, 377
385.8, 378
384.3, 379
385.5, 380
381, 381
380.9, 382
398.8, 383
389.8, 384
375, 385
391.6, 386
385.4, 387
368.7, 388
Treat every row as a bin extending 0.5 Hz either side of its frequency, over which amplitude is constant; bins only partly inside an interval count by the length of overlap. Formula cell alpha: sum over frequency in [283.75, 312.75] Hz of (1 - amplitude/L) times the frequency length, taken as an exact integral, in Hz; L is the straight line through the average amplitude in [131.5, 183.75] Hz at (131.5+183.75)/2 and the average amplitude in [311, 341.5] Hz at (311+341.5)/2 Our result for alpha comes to 4.8 Hz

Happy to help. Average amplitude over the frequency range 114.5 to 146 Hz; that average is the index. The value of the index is 444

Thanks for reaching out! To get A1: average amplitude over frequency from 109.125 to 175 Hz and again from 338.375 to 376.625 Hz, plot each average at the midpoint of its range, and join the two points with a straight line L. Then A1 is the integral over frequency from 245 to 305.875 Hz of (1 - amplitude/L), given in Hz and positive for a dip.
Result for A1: 5.81 Hz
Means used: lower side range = 441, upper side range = 388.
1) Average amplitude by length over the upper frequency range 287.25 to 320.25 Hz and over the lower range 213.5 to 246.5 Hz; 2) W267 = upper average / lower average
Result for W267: 0.8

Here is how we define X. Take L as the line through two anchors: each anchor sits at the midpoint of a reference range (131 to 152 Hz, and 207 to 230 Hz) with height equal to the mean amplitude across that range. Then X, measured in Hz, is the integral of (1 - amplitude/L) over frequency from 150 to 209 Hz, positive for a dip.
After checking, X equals 1.25 Hz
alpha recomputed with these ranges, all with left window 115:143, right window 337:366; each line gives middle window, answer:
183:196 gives 1.0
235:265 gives 2.4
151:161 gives -0.1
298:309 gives 3.2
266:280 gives 1.0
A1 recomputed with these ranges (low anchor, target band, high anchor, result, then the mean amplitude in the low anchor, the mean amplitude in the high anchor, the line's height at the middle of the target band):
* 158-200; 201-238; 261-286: -1.20 Hz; 419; 378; 401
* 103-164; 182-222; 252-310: -1.12 Hz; 440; 357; 401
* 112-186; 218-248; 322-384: 1.07 Hz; 437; 390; 418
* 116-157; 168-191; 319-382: 1.17 Hz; 446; 390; 435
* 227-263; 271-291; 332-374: 0.43 Hz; 389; 389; 389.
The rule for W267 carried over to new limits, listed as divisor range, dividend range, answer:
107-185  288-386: 0.85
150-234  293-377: 0.88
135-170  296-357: 0.81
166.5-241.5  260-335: 0.88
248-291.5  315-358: 1.04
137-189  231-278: 0.89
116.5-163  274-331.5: 0.80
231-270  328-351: 1.02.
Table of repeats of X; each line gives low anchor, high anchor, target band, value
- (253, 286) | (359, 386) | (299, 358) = 2.99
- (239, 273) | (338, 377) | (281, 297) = 0.23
